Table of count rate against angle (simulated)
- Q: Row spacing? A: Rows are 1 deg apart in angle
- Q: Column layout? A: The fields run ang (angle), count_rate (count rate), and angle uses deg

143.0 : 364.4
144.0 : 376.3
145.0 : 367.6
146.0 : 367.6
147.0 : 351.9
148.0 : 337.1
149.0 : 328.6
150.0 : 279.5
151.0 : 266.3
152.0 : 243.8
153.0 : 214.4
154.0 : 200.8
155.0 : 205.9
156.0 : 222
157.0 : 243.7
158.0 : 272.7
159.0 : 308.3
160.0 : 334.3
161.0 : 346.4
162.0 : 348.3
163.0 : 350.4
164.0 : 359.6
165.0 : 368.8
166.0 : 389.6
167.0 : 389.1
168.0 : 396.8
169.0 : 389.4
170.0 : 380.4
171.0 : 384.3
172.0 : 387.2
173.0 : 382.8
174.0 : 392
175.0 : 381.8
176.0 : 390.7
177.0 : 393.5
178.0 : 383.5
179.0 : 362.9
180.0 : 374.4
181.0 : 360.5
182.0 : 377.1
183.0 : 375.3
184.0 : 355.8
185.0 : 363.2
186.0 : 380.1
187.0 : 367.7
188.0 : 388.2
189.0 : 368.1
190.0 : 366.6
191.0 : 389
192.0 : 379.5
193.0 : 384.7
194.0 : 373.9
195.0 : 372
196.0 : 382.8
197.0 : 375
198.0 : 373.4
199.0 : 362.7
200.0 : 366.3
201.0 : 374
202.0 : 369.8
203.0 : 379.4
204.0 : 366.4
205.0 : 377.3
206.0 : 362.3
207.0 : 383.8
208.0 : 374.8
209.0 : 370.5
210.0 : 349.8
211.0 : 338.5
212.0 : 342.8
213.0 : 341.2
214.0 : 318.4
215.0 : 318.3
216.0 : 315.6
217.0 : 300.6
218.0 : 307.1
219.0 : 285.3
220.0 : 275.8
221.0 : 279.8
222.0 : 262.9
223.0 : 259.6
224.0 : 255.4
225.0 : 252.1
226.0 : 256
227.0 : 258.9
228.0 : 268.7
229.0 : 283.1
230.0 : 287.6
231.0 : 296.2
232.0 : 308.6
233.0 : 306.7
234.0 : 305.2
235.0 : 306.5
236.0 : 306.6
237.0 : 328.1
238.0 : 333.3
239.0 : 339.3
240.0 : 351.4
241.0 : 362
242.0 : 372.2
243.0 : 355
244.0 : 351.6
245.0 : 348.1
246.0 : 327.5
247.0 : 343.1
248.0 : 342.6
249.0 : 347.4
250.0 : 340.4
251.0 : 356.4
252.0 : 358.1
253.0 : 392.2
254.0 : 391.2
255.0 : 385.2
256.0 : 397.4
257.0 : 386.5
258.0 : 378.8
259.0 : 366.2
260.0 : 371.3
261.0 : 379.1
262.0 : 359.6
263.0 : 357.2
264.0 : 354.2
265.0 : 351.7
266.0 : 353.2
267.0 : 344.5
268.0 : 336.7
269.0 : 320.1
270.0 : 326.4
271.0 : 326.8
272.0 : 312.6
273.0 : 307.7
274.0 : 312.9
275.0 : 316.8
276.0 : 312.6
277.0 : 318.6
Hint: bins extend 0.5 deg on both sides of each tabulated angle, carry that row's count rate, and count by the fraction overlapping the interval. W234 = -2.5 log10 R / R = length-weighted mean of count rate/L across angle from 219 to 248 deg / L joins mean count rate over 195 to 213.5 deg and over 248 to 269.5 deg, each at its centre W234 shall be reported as 0.19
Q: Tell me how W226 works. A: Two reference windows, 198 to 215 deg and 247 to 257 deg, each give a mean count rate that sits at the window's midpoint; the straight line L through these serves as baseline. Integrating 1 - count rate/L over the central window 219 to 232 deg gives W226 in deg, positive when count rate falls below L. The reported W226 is 3.3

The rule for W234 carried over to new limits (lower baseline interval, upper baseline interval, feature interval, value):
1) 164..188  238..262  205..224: 0.15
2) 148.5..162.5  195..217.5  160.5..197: -0.21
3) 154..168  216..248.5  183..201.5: -0.19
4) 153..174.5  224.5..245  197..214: -0.14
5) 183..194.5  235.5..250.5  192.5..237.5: 0.11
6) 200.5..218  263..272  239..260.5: -0.06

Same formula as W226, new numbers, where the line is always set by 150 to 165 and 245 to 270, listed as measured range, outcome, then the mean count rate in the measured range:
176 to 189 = -3.11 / 374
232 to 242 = 0.46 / 328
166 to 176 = -3.22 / 387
